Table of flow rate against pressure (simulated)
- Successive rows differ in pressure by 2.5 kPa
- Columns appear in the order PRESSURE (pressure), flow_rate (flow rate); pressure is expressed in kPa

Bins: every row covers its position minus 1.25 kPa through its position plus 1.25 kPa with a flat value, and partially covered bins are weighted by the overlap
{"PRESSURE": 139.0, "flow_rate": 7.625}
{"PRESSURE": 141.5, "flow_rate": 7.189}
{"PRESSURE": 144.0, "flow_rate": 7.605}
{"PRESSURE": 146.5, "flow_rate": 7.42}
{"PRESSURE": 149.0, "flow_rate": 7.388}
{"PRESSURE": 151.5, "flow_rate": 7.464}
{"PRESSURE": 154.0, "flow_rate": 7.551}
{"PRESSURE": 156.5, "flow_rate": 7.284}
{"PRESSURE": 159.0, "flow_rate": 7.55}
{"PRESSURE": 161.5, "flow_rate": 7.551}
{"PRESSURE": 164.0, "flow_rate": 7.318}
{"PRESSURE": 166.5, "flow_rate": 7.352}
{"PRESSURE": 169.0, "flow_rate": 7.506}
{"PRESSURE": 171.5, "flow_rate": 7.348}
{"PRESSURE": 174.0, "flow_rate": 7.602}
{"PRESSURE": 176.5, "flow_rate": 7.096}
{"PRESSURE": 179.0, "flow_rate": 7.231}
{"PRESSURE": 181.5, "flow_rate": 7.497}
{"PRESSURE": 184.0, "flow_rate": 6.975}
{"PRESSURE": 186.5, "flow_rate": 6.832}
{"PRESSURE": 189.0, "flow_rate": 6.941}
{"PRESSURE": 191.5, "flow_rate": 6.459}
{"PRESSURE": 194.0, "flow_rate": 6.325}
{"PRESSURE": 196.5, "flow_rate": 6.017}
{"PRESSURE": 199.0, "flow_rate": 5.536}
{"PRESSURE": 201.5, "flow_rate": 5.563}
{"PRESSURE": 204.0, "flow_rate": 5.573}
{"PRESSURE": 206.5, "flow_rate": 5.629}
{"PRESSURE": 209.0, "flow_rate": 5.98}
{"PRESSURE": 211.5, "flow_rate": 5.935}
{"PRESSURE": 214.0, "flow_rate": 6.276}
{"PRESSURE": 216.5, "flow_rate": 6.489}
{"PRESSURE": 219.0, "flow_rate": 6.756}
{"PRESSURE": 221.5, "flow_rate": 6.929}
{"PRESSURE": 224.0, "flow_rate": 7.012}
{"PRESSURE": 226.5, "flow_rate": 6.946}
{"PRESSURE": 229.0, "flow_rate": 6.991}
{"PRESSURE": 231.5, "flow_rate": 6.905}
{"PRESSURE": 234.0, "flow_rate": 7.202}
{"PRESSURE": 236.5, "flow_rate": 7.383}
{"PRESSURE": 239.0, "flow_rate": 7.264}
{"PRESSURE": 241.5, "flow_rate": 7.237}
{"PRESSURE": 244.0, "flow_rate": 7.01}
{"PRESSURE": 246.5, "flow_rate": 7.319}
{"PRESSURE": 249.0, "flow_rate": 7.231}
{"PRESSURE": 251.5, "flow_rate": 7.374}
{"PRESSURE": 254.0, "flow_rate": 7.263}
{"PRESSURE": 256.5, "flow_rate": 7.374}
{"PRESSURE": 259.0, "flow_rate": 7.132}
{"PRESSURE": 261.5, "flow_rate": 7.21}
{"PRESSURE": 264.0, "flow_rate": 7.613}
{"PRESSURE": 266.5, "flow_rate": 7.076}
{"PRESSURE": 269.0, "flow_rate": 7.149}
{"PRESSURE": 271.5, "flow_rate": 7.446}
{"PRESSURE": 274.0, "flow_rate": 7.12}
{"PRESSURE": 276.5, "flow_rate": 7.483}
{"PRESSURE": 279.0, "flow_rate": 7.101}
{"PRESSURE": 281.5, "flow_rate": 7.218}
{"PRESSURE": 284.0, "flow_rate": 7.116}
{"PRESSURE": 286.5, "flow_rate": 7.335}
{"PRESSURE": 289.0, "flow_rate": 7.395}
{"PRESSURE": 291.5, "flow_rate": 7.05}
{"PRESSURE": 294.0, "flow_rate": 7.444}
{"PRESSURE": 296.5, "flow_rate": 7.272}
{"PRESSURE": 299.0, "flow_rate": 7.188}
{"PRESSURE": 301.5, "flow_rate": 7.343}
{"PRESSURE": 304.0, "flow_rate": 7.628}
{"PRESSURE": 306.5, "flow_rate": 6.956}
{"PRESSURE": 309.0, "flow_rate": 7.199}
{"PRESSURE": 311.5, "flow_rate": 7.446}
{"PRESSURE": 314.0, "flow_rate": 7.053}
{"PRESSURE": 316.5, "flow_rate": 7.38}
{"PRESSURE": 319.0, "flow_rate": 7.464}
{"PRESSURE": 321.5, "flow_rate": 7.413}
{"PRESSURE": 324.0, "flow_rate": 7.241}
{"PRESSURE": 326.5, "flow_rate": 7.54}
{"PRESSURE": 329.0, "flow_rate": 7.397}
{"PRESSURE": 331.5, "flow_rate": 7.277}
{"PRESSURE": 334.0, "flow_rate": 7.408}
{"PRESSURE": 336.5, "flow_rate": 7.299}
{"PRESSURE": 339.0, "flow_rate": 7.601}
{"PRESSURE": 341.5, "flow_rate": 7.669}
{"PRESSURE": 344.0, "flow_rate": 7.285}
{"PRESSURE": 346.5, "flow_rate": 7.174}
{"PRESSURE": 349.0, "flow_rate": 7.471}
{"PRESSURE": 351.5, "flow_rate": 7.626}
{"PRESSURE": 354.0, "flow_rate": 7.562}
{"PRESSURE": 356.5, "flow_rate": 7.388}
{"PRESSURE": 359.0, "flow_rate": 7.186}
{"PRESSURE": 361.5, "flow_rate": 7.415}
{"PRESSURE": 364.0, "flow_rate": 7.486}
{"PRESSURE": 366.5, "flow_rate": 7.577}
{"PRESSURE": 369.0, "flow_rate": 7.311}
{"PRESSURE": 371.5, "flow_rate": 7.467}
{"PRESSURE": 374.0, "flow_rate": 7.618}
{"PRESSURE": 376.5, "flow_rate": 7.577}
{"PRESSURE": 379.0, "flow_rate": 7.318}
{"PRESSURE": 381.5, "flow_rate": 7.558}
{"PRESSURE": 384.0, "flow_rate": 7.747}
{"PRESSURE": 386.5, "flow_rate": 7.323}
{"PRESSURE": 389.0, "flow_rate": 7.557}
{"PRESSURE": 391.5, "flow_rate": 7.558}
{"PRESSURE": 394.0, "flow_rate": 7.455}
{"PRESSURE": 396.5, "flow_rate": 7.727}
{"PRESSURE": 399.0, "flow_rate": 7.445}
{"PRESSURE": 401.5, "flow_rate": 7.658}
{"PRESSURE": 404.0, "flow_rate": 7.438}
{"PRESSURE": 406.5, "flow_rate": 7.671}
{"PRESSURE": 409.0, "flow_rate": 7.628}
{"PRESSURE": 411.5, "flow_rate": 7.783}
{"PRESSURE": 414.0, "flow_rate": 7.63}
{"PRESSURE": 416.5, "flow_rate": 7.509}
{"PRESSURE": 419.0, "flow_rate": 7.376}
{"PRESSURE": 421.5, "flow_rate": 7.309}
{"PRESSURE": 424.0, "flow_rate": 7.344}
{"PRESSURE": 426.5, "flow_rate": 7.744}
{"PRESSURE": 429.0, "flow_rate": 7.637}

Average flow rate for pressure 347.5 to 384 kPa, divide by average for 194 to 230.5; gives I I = 1.19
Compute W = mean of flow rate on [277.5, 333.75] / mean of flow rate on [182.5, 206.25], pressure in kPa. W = 1.17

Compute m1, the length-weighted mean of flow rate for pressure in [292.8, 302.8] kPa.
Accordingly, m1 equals 7.31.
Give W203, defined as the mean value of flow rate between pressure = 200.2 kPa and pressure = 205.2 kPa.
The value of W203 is 5.57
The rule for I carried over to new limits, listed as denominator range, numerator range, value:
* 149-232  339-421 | 1.10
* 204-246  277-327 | 1.08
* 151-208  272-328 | 1.06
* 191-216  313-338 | 1.24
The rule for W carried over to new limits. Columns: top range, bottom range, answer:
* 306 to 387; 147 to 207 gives 1.07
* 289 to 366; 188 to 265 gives 1.09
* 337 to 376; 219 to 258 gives 1.04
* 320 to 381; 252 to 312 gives 1.02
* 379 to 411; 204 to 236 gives 1.15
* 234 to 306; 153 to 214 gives 1.08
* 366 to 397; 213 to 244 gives 1.08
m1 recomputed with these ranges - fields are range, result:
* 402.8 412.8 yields 7.63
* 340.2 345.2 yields 7.48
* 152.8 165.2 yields 7.45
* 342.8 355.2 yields 7.42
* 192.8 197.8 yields 6.16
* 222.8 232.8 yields 6.96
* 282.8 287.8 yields 7.23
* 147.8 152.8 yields 7.43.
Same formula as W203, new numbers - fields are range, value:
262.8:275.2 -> 7.28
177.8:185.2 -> 7.24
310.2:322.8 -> 7.35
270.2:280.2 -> 7.29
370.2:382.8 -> 7.51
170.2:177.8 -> 7.35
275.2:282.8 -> 7.27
